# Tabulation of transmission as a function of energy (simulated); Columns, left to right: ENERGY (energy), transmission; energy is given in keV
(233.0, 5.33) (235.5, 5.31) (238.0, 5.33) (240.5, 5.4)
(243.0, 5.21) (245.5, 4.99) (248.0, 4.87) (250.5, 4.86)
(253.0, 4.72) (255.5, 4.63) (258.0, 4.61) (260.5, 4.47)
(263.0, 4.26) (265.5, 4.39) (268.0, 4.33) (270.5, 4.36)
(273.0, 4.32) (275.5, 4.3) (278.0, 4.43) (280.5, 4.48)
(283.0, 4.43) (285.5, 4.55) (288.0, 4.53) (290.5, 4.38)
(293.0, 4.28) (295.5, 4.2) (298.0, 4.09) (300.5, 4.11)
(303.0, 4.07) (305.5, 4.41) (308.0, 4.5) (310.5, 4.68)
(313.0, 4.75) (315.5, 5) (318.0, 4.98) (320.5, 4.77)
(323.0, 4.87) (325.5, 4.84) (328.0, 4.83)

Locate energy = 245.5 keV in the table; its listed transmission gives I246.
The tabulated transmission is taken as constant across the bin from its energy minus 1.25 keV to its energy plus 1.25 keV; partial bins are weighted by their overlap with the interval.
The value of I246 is 4.99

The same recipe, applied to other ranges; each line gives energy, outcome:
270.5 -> 4.36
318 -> 4.98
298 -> 4.09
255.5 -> 4.63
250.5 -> 4.86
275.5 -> 4.3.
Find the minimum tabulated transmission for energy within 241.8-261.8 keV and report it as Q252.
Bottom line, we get 4.47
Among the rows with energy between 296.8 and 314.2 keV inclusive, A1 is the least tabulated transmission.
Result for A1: 4.07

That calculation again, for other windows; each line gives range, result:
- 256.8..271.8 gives 4.26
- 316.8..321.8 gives 4.77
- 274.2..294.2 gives 4.28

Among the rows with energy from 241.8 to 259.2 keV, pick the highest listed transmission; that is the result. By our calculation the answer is 5.21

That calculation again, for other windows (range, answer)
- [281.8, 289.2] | 4.55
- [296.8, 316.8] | 5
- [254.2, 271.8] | 4.63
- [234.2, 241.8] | 5.4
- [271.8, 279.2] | 4.43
